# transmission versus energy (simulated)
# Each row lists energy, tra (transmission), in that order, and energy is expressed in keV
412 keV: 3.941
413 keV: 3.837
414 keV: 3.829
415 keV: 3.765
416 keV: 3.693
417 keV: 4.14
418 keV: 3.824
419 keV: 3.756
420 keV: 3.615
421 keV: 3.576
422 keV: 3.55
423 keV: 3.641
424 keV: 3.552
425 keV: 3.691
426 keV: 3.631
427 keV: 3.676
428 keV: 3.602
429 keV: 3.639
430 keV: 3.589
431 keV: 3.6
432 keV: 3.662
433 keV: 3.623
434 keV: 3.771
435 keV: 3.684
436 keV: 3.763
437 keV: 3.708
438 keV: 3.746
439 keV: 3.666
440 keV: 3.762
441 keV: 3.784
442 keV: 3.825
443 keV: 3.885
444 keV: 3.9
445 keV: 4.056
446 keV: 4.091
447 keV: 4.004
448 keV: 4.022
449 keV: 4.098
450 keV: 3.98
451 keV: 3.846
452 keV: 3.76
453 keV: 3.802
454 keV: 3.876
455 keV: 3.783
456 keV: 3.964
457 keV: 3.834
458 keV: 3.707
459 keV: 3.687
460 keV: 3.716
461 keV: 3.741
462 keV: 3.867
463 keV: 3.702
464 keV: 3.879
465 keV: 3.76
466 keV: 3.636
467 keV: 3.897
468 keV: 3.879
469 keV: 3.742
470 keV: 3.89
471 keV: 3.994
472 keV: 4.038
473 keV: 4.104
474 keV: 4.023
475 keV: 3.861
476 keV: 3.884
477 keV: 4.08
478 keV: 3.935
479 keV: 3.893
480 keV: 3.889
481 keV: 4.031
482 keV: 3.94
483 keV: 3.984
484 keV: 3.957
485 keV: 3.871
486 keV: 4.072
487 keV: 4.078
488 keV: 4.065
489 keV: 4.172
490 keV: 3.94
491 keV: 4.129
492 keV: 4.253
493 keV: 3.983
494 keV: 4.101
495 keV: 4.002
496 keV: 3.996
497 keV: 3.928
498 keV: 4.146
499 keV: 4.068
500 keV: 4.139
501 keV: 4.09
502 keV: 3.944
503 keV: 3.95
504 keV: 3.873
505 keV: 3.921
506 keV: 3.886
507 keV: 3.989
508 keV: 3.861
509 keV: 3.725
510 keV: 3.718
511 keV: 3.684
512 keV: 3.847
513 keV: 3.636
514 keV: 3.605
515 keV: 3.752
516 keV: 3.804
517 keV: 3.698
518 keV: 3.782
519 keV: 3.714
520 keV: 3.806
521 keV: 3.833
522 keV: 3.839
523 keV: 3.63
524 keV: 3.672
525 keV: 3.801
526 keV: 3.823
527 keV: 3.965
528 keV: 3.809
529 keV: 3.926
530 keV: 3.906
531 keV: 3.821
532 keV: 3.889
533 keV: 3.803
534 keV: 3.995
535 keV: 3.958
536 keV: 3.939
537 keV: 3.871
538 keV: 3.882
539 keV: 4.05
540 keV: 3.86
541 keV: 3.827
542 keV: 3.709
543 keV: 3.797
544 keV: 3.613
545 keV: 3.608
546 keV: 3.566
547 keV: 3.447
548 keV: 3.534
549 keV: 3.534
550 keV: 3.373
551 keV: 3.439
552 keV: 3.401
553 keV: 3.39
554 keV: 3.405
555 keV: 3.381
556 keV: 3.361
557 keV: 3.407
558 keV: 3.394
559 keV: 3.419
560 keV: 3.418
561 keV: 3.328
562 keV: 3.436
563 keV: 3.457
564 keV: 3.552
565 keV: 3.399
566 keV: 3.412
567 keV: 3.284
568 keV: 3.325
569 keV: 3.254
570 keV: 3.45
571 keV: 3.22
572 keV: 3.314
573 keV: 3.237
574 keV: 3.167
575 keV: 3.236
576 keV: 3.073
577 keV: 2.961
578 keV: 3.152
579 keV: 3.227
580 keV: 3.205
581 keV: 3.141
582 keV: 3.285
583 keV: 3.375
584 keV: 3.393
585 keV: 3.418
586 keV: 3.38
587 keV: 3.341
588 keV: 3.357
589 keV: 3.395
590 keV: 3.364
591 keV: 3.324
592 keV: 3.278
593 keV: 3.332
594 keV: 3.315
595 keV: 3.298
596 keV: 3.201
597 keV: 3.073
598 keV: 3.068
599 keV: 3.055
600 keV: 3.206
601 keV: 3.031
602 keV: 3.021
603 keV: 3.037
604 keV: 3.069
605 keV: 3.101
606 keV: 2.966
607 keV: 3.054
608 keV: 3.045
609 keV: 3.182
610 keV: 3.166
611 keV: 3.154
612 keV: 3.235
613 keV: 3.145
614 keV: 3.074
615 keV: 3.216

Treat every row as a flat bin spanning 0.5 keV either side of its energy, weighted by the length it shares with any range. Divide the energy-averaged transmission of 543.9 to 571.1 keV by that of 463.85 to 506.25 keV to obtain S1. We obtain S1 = 0.9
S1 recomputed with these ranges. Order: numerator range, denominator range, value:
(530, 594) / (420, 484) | 0.91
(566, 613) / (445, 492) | 0.82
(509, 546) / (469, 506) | 0.95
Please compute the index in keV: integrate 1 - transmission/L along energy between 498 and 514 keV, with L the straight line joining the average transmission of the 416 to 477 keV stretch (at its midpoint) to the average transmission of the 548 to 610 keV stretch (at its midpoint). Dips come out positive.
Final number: -1.4 keV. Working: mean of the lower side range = 3.8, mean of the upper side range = 3.28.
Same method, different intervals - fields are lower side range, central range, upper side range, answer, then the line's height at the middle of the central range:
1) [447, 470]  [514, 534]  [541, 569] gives -1.2 keV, 3.58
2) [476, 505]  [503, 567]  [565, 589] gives -0.9 keV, 3.63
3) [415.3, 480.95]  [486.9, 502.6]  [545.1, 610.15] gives -1.9 keV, 3.62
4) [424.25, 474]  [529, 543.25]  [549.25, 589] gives -1.7 keV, 3.46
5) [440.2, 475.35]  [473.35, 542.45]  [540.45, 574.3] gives -4.8 keV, 3.66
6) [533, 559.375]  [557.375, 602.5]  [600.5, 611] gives 0.4 keV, 3.31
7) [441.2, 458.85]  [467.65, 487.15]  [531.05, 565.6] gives -0.7 keV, 3.82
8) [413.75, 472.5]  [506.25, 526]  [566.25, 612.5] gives -1.5 keV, 3.5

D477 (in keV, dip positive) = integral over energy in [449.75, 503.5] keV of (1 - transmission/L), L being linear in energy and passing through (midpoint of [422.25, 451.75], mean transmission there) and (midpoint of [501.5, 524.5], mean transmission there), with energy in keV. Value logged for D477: -2.2 keV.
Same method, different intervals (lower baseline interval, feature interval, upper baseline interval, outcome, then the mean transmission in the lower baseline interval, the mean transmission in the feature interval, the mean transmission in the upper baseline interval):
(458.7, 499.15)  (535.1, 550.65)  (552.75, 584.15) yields -0.96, 3.95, 3.71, 3.31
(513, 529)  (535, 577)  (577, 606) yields 0.22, 3.77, 3.48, 3.22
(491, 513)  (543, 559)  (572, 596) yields 0.36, 3.95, 3.47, 3.27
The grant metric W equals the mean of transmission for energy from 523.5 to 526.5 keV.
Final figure 3.77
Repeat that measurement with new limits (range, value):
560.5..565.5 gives 3.43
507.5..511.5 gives 3.75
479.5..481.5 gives 3.96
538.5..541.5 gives 3.91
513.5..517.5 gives 3.71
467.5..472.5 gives 3.91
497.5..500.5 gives 4.12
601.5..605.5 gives 3.06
